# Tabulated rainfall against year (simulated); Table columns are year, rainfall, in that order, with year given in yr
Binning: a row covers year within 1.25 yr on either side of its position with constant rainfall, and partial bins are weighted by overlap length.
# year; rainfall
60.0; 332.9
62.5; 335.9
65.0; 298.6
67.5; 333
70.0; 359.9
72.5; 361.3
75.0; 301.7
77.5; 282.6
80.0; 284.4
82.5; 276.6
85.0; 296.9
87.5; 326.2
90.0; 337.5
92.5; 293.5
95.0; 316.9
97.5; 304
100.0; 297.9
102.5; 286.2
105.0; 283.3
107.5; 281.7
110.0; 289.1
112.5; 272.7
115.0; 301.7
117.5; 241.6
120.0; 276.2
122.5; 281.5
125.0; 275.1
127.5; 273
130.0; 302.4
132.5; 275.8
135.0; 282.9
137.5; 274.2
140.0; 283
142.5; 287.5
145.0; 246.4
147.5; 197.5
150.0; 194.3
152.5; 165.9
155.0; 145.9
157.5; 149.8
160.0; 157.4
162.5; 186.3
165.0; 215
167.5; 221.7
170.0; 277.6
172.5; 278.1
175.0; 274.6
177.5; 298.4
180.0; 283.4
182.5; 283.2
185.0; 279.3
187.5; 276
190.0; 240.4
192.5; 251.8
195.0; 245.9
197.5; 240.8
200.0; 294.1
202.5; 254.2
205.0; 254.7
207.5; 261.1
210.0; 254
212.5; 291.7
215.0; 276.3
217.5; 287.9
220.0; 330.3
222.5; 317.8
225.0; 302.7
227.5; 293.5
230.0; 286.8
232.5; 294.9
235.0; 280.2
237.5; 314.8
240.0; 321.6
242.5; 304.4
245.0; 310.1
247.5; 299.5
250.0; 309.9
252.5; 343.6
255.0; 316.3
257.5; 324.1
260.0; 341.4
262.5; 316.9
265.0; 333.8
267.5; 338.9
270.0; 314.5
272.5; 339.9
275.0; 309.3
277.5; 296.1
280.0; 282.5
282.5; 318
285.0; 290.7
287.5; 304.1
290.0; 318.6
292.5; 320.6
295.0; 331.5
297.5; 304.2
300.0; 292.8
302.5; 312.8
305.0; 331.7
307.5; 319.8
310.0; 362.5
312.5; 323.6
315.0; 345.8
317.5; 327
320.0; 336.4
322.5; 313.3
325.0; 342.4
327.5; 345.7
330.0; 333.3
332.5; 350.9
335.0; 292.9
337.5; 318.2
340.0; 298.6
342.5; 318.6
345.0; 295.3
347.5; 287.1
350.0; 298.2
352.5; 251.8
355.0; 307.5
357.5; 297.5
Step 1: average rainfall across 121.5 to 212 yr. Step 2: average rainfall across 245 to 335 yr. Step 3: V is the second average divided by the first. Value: 1.3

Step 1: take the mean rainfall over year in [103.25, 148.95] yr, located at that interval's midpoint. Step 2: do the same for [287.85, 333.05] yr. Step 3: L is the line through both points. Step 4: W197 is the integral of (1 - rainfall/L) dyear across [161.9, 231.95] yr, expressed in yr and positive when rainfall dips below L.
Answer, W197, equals 5.6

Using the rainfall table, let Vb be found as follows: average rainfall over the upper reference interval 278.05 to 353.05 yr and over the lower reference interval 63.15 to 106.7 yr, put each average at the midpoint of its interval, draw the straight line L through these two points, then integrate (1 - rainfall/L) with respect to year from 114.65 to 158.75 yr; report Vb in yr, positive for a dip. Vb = 9.1 yr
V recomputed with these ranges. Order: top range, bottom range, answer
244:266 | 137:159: 1.51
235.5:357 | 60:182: 1.16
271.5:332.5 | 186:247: 1.14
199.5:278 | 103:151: 1.12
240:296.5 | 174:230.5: 1.14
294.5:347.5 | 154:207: 1.32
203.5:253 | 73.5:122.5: 1.01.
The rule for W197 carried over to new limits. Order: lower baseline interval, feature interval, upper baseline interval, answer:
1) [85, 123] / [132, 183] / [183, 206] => 7.04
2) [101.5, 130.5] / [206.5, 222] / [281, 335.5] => 0.86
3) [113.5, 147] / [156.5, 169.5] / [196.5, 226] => 4.00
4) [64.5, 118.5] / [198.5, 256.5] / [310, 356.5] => 2.76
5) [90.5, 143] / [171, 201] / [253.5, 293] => 2.89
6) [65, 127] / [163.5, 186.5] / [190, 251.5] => 1.84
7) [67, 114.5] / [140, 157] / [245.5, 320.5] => 5.47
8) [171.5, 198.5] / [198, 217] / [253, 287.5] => 0.83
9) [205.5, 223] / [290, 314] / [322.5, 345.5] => -0.75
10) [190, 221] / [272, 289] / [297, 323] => 0.26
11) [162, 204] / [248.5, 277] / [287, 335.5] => -2.27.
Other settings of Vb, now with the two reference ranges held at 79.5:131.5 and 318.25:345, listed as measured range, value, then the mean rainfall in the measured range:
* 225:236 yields 0.65 yr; 291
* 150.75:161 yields 4.86 yr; 157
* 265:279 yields -0.24 yr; 320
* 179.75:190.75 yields 1.06 yr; 273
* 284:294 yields 0.25 yr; 310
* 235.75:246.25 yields -0.03 yr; 311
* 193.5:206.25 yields 1.95 yr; 258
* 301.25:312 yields -0.37 yr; 331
